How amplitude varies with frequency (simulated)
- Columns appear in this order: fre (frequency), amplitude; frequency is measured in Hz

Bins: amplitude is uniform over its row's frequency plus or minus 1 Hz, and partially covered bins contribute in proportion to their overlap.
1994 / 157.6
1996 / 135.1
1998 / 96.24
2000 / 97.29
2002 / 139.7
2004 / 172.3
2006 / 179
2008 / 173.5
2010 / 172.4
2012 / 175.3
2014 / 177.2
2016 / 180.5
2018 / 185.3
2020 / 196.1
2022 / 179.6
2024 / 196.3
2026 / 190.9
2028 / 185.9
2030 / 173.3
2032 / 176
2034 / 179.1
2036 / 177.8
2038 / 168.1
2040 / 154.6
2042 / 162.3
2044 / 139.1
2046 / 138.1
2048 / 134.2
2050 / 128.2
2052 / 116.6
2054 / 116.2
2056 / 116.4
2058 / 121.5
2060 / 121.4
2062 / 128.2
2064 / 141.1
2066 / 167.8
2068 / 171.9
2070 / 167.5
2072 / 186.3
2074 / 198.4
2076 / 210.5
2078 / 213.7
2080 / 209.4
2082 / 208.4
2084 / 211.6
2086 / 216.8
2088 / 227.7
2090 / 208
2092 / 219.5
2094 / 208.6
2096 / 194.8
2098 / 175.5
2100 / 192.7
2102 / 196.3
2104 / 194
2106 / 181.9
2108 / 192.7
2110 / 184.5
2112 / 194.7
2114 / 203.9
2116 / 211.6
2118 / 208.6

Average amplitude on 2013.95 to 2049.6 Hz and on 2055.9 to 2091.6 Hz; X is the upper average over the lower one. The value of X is 1.06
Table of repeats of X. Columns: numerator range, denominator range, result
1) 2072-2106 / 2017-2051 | 1.21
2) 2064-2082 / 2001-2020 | 1.09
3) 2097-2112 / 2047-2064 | 1.52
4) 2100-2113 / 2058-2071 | 1.29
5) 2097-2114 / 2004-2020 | 1.06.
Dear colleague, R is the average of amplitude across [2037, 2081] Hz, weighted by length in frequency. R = 155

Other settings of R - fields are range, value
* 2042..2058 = 129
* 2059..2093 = 189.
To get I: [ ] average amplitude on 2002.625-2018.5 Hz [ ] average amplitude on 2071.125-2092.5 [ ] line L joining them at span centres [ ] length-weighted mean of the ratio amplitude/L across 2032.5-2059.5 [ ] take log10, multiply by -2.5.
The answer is 0.32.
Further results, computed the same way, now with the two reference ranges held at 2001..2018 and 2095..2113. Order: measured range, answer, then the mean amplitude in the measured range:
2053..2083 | 0.11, 165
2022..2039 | -0.03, 181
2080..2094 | -0.15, 214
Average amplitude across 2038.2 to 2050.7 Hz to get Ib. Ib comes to 145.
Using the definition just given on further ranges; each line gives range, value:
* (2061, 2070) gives 154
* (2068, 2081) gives 196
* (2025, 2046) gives 169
